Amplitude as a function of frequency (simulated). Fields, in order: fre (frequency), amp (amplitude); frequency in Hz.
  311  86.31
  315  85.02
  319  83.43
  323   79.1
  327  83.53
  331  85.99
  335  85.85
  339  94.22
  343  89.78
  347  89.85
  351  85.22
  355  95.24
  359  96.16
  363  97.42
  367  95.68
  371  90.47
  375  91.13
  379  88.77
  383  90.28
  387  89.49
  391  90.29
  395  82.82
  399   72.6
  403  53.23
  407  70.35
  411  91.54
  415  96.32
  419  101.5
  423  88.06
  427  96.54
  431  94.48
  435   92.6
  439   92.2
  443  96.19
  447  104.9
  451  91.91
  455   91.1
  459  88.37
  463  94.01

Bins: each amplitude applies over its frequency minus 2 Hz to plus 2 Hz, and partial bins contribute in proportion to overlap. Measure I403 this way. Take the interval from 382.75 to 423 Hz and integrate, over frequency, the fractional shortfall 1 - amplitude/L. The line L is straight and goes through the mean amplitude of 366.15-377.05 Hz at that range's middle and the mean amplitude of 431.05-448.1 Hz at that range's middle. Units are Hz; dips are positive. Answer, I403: 4.3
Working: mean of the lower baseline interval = 92.1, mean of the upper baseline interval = 95.8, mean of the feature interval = 83.8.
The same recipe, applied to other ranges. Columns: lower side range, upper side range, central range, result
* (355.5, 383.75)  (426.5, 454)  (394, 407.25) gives 3.6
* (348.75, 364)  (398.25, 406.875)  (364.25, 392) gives -4.3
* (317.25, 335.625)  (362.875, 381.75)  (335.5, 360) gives -1.0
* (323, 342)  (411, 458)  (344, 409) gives 2.7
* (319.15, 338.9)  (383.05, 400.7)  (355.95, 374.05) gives -2.2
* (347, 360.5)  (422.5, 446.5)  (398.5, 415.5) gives 3.3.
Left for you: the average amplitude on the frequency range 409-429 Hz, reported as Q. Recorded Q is 94.8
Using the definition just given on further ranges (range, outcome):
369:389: 90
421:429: 92.3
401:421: 82.6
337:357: 90.9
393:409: 69.8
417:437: 94.6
